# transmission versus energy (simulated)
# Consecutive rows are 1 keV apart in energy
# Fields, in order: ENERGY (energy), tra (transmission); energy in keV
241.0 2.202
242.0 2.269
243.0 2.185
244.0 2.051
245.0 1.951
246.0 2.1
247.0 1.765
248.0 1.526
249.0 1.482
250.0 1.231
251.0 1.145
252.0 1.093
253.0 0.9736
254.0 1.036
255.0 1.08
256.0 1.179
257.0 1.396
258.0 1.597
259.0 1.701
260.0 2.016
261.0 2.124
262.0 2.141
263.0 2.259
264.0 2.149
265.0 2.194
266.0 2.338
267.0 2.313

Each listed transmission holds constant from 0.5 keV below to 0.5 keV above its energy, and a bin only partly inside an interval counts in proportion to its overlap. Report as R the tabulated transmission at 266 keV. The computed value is 2.338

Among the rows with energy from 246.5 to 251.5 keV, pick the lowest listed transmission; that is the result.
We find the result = 1.145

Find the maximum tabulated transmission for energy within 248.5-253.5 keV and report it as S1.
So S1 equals 1.482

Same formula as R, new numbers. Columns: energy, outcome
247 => 1.765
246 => 2.1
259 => 1.701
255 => 1.08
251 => 1.145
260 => 2.016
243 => 2.185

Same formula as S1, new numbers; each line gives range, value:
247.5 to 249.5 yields 1.526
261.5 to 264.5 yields 2.259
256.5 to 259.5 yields 1.701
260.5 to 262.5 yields 2.141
